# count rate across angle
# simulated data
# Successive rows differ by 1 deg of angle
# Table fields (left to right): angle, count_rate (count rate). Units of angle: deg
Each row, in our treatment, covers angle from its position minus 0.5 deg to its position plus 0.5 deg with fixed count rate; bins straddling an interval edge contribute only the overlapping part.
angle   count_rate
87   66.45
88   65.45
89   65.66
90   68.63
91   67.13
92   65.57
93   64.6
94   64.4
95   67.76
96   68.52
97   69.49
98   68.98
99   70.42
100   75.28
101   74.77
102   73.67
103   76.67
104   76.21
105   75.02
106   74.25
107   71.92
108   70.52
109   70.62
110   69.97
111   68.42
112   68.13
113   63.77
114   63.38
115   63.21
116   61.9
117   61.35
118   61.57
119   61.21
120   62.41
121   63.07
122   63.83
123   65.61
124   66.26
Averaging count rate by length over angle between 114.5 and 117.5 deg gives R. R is 62.2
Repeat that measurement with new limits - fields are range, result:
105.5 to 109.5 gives 71.8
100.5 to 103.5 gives 75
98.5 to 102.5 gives 73.5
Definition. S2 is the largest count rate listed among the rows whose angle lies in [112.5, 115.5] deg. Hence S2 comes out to 63.77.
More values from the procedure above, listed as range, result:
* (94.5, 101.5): 75.28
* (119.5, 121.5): 63.07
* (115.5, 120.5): 62.41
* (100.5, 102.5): 74.77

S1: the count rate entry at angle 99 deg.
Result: 70.42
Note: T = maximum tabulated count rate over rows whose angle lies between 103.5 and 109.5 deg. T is 76.21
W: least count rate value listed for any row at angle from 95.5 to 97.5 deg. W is 68.52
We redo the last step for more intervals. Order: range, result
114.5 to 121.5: 61.21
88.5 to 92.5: 65.57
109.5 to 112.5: 68.13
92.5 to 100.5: 64.4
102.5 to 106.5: 74.25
